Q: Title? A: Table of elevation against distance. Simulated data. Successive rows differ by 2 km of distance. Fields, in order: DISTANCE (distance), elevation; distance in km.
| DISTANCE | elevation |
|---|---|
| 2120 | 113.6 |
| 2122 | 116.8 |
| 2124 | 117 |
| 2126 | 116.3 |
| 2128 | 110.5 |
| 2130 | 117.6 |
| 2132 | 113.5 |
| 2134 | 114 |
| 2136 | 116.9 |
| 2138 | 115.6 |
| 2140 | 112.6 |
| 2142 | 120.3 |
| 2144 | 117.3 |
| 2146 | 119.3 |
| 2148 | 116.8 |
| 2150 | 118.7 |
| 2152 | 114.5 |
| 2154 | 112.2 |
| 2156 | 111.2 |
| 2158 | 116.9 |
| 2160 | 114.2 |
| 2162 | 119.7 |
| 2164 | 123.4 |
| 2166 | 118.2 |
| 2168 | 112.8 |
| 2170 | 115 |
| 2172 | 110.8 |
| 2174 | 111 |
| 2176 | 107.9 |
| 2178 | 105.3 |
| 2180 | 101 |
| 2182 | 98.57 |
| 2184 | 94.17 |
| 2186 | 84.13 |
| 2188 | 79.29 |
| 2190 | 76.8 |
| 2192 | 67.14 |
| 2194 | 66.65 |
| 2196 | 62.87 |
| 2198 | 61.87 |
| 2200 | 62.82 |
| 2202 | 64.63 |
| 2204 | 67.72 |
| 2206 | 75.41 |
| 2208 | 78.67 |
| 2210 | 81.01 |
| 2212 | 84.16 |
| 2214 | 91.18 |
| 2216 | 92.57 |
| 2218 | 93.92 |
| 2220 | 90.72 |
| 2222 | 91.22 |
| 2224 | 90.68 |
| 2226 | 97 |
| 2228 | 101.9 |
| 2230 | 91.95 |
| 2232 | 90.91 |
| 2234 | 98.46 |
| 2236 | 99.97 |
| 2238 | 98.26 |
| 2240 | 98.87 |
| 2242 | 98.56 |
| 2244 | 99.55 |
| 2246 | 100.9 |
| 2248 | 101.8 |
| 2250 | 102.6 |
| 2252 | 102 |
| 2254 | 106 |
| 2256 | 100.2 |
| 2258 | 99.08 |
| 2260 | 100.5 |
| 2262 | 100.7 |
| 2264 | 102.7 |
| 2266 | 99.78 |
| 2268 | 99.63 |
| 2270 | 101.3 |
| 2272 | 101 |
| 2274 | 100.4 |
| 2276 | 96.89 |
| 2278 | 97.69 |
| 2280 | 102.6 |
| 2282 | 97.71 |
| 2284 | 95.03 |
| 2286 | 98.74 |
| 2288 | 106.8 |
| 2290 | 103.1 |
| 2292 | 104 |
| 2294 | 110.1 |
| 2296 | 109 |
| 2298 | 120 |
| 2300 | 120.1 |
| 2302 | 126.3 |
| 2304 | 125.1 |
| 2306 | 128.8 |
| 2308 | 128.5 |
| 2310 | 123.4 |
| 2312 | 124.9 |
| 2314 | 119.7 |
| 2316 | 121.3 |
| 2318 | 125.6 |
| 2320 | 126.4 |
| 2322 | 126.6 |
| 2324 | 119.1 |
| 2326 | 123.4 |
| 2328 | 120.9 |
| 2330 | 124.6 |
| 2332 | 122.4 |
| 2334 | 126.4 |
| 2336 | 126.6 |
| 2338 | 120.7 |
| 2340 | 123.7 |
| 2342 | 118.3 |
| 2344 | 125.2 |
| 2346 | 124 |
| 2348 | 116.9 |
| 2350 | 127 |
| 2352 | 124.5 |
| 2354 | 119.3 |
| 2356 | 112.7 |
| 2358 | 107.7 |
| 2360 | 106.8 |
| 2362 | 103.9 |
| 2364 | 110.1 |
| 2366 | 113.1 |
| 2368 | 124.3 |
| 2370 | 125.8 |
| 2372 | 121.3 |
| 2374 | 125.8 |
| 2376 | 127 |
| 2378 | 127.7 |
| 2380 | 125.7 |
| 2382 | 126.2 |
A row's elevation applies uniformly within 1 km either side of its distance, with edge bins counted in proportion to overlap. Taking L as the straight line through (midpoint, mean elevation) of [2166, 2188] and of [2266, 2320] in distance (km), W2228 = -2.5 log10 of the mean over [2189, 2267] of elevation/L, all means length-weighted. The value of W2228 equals 0.19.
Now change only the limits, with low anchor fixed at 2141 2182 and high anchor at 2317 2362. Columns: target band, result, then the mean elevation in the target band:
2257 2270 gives 0.17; 100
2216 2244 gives 0.22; 95.6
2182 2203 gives 0.49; 73.3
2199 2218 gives 0.42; 78.4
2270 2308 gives 0.10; 108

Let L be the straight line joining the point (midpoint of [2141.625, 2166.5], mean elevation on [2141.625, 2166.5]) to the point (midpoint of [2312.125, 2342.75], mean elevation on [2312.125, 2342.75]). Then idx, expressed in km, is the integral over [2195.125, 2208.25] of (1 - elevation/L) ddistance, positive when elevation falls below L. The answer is 5.70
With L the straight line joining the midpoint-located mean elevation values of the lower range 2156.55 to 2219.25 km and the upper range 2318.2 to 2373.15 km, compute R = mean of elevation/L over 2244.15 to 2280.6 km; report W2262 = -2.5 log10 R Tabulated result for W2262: 0.05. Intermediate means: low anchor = 91.7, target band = 101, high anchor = 120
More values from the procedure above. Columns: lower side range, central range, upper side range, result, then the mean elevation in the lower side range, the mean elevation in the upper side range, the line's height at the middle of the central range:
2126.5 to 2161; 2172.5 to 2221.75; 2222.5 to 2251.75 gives 0.25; 115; 97.9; 105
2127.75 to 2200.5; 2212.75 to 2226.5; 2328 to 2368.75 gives 0.18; 104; 119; 109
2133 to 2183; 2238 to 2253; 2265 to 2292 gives 0.04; 114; 100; 104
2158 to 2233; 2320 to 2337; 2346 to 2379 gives -0.10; 91.6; 119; 113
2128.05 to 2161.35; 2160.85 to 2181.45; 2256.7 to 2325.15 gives 0.02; 116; 111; 115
